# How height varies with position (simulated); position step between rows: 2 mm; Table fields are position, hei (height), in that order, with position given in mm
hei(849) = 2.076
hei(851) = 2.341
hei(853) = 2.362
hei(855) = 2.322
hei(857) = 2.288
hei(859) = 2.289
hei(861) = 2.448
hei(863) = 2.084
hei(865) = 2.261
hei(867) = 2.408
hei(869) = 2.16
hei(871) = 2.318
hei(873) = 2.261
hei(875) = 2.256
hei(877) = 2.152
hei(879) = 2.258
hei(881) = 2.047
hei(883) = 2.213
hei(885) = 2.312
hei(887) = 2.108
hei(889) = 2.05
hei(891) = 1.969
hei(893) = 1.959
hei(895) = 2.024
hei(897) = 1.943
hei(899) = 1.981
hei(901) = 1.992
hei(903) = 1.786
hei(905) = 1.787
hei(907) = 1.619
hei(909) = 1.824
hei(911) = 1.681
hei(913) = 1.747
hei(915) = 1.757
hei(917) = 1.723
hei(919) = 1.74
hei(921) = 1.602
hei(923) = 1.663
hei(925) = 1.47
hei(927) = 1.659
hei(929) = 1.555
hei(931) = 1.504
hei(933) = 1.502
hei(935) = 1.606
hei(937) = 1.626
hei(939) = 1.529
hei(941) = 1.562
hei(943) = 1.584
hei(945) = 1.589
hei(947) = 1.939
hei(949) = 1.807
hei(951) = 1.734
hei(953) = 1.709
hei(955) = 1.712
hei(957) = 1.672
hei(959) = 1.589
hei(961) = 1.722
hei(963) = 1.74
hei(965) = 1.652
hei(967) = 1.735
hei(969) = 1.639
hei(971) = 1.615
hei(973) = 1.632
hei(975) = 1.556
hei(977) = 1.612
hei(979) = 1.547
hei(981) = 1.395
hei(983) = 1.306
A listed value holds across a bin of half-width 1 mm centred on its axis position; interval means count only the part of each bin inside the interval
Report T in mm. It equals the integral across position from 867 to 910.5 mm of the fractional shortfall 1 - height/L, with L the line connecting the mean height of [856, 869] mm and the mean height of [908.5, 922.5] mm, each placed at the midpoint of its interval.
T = -1.0 mm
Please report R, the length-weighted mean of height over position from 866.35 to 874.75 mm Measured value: 2.28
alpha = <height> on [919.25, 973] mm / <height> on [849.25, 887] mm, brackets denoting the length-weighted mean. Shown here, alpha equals 0.73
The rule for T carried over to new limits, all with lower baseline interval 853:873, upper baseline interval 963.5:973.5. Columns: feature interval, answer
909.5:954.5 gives 5.3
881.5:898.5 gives 0.5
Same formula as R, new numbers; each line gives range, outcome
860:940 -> 1.91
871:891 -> 2.18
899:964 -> 1.68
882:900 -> 2.06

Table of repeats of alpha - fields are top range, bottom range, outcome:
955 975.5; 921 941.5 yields 1.06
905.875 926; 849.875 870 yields 0.73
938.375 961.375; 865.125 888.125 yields 0.75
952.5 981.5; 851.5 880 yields 0.72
